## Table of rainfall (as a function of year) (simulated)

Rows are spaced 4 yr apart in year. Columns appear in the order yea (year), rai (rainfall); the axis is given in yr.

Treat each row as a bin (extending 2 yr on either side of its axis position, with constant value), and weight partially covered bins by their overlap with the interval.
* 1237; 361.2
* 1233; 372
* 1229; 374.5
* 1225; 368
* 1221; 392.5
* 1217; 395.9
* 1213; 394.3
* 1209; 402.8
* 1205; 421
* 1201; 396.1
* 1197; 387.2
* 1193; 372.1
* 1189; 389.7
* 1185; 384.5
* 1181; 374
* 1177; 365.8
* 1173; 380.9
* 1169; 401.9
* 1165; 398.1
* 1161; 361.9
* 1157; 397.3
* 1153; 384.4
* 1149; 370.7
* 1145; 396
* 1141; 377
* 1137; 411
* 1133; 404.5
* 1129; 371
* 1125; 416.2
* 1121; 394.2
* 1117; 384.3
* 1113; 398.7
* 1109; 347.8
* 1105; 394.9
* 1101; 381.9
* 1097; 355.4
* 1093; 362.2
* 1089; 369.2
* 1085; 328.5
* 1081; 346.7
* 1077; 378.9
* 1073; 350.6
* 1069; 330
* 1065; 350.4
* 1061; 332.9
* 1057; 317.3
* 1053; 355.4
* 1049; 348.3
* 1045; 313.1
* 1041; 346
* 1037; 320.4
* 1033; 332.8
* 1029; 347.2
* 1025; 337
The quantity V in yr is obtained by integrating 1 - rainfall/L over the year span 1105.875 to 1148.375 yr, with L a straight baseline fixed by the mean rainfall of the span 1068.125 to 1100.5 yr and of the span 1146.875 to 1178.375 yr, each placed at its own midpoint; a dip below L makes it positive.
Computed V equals -2.2 yr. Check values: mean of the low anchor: 355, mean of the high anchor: 383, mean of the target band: 390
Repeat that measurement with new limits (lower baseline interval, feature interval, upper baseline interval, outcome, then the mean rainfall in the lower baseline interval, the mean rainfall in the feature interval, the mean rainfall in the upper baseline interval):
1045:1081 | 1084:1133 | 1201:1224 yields -2.3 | 344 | 378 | 399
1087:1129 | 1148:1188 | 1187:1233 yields 0.3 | 380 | 382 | 390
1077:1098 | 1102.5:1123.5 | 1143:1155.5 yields -1.0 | 355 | 385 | 384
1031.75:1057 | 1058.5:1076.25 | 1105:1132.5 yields 0.4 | 335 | 343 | 387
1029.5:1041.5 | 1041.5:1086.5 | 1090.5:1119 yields 1.1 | 333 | 341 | 375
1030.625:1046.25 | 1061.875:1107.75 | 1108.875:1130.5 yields 0.7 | 329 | 358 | 389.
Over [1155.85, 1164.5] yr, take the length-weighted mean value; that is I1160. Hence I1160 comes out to 381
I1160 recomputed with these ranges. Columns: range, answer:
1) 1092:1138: 385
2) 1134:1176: 388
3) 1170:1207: 386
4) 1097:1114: 377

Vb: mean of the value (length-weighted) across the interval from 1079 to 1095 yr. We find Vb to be 352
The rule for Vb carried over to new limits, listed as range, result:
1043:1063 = 333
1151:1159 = 391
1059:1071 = 338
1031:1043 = 333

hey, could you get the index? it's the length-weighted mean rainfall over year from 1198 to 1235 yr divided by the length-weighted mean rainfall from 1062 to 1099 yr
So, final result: 1.11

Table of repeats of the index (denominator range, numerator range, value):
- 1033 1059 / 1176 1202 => 1.14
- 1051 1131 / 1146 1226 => 1.07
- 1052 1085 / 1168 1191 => 1.11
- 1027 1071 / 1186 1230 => 1.16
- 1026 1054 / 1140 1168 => 1.14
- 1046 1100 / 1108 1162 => 1.11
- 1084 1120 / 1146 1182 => 1.03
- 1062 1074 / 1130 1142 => 1.16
